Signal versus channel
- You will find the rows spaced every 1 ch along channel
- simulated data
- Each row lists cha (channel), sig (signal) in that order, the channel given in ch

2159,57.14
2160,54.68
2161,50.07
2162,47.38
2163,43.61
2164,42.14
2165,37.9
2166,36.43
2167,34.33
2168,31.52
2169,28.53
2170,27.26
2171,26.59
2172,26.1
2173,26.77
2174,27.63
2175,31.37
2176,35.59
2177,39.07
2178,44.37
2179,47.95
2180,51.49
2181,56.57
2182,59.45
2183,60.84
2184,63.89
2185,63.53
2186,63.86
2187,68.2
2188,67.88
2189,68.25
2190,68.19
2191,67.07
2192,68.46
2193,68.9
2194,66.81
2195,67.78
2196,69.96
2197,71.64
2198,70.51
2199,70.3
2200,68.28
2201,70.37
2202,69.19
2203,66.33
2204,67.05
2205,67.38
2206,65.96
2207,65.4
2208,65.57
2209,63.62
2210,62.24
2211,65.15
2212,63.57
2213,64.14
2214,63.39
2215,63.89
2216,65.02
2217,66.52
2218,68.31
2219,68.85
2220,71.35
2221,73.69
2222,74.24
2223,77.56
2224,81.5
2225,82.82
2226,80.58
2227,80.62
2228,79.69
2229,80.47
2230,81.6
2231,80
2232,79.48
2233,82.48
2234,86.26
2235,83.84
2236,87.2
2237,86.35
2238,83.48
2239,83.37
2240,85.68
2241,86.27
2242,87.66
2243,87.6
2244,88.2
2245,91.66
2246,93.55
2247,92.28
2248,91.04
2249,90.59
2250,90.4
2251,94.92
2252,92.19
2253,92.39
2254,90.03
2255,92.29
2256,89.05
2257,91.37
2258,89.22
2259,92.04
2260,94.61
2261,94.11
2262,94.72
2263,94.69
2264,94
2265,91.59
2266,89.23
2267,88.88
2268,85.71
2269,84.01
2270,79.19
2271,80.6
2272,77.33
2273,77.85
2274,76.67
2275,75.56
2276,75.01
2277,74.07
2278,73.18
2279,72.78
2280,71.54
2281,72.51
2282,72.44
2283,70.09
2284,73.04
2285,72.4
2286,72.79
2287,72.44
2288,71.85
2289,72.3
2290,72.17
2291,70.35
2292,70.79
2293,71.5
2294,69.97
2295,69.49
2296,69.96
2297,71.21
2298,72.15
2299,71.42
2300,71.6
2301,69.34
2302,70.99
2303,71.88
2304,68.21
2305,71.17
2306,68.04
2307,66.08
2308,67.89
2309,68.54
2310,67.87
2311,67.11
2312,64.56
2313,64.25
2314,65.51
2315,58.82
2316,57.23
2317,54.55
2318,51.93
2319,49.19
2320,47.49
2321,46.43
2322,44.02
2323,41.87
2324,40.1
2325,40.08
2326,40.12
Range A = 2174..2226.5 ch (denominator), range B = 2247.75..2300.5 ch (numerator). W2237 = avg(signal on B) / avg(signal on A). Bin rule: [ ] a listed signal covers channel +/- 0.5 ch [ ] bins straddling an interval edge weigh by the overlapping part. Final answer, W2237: 1.25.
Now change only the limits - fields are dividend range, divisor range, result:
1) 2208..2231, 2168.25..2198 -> 1.35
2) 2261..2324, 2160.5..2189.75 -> 1.56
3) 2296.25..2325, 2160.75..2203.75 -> 1.16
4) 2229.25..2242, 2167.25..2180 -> 2.51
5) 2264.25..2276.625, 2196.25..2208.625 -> 1.20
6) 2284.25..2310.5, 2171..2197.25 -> 1.28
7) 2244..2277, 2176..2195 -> 1.46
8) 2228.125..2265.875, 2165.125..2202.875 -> 1.66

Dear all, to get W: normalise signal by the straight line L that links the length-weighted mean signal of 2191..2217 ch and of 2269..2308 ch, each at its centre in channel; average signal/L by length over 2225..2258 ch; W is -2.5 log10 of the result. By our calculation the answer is -0.25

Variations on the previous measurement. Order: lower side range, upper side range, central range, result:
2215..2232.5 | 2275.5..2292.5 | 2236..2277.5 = -0.18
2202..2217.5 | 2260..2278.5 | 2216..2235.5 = -0.11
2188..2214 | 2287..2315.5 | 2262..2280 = -0.19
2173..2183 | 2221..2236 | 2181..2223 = -0.12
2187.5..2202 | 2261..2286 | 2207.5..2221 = 0.09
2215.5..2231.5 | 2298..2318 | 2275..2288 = -0.05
